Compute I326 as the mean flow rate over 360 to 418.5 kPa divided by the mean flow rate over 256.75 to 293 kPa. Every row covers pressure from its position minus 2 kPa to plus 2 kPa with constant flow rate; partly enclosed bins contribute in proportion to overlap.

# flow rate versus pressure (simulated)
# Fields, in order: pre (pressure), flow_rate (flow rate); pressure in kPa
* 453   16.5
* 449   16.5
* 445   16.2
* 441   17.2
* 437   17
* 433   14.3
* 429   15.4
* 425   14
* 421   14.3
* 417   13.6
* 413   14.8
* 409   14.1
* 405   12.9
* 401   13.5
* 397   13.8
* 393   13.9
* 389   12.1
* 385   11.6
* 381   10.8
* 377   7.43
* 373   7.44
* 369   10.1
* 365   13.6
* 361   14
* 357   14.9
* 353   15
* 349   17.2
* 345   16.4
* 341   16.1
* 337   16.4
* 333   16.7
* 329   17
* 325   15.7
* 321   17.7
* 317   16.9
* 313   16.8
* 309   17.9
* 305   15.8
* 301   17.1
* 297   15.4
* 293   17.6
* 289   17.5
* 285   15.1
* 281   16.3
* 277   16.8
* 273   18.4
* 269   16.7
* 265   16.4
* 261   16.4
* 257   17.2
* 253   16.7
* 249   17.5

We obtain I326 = 0.7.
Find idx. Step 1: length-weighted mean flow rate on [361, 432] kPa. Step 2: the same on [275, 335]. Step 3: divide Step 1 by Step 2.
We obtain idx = 0.76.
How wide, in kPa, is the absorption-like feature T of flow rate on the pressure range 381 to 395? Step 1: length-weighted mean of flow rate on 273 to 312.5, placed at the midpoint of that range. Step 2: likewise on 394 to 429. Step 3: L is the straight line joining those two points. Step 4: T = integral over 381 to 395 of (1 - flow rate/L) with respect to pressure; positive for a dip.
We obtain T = 2.1 kPa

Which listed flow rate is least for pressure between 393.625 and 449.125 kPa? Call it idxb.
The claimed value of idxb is 12.9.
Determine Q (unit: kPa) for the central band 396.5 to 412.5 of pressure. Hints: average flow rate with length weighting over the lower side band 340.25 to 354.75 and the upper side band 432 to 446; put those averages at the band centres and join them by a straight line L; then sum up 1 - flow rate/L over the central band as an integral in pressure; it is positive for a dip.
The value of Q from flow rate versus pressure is 2.6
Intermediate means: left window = 16.2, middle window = 13.7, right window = 16.3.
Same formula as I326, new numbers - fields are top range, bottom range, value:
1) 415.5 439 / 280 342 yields 0.89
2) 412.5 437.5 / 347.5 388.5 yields 1.21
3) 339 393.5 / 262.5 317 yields 0.77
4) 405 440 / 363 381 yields 1.50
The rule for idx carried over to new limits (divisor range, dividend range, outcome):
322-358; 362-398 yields 0.69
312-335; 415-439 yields 0.88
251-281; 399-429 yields 0.83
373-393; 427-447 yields 1.52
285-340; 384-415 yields 0.80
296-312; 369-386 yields 0.56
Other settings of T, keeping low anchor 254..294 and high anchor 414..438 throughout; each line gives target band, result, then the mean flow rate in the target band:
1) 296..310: -0.1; 16.5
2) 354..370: 2.2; 13.5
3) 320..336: -0.6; 16.7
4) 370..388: 6.8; 9.52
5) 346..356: -0.2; 16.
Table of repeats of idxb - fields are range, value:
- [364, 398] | 7.43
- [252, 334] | 15.1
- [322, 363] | 14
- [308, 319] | 16.8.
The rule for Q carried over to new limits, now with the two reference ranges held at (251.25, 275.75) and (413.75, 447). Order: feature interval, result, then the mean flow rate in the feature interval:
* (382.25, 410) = 4.5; 13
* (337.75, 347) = -0.1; 16.3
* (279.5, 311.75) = 0.1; 16.6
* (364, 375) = 4.0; 10.1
